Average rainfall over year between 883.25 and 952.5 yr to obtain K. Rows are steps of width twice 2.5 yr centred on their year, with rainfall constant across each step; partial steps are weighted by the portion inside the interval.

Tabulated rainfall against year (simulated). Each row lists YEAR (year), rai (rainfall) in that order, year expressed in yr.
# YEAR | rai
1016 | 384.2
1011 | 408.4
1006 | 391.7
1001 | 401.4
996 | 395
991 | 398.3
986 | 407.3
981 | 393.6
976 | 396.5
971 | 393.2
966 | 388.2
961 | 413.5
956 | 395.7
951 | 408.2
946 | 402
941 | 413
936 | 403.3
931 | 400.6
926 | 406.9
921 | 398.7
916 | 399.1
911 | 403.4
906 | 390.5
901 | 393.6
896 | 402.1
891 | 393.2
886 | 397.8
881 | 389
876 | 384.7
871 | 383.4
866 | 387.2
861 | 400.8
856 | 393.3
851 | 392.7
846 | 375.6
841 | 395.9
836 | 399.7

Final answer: 401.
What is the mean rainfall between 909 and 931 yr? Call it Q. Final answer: 402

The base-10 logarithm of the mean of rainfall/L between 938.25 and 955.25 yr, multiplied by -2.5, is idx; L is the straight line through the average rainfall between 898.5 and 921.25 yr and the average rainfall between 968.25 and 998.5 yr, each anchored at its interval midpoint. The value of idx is -0.025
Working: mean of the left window 397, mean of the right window 397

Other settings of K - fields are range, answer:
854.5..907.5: 392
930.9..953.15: 406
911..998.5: 401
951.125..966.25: 402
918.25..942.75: 404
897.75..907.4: 393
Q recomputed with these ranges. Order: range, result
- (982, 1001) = 400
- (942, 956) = 404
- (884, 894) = 396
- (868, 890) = 389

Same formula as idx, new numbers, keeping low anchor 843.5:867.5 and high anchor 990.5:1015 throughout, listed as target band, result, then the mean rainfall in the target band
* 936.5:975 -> -0.02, 402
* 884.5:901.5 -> -0.01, 397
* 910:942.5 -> -0.03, 403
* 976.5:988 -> -0.01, 399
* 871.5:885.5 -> 0.01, 388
